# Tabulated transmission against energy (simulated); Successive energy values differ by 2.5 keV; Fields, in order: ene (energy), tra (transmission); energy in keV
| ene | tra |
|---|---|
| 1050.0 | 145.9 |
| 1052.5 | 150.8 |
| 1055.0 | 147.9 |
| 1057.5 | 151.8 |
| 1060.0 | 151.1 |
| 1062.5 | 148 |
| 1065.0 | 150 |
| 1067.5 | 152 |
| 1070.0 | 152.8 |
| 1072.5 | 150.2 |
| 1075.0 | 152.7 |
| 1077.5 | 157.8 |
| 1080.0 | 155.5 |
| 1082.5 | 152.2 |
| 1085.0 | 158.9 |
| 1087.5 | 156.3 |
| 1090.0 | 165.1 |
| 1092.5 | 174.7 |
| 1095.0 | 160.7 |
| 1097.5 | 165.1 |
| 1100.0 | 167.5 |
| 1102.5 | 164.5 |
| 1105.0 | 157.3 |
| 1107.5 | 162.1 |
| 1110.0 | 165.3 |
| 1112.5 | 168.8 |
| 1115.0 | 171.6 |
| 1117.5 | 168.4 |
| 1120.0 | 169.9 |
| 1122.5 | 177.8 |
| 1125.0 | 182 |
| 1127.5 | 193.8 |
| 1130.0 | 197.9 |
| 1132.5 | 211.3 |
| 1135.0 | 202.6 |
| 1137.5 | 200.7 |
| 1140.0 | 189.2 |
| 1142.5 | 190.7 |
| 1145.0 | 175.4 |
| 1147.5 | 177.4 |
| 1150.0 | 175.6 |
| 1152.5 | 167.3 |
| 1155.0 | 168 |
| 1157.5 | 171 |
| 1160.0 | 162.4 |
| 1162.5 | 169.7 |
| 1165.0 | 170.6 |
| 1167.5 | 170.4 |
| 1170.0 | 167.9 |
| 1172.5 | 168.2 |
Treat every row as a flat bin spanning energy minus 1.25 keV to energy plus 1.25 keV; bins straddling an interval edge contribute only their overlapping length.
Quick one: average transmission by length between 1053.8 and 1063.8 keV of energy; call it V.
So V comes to 150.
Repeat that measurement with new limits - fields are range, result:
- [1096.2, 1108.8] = 163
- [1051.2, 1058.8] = 150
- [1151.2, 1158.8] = 169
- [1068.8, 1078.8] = 153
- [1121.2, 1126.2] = 180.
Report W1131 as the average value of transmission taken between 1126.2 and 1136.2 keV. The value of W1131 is 201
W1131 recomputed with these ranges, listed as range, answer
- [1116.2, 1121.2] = 169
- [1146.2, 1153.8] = 173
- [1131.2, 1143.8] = 199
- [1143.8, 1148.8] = 176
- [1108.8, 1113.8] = 167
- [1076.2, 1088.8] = 156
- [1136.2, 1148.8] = 187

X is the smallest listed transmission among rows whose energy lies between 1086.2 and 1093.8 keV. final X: 156.3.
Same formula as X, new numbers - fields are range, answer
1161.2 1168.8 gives 169.7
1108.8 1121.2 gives 165.3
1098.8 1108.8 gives 157.3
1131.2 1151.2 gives 175.4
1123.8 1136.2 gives 182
